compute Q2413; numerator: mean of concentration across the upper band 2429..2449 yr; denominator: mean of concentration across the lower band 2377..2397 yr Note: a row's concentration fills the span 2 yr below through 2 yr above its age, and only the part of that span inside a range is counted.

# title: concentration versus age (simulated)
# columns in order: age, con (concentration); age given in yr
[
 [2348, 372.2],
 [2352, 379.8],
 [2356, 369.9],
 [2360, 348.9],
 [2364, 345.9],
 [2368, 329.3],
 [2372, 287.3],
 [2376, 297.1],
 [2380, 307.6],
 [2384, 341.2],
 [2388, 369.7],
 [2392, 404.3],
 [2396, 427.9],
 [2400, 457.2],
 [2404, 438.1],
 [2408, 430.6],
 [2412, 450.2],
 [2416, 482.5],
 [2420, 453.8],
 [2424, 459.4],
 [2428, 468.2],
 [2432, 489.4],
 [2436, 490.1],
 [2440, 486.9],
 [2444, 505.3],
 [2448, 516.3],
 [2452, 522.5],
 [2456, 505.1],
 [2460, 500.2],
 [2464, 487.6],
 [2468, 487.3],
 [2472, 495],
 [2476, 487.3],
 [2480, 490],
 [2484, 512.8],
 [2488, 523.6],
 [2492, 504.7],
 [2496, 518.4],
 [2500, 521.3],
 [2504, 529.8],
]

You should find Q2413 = 1.4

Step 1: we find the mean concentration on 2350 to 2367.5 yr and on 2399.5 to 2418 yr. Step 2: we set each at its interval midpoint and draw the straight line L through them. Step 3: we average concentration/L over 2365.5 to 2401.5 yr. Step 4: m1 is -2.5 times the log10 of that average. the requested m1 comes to 0.14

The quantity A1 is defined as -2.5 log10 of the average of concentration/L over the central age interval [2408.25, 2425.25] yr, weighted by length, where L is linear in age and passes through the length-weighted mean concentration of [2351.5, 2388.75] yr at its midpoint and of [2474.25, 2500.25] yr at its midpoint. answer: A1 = -0.14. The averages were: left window 335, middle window 458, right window 508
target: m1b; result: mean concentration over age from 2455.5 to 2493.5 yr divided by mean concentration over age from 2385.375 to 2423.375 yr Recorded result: 1.15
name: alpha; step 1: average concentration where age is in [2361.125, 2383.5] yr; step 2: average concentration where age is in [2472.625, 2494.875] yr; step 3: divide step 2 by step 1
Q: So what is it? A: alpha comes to 1.59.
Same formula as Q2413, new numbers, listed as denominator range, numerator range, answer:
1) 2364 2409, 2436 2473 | 1.35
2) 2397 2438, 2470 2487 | 1.08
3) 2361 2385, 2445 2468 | 1.58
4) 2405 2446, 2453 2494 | 1.06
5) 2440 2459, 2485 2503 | 1.02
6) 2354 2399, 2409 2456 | 1.38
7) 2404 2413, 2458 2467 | 1.12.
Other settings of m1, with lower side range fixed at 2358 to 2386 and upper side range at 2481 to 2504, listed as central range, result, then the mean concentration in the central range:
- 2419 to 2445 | -0.15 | 479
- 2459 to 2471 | -0.04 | 491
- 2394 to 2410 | -0.18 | 438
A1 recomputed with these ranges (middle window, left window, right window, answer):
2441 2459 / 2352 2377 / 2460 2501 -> -0.12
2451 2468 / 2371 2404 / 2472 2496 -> -0.07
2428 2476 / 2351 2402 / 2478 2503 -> -0.08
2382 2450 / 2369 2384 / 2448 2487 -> -0.16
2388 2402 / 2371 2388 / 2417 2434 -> -0.15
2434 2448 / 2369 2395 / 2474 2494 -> -0.15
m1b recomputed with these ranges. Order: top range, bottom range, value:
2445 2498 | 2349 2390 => 1.49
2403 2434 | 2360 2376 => 1.43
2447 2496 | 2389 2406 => 1.17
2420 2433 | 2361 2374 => 1.45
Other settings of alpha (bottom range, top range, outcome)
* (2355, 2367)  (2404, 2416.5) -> 1.28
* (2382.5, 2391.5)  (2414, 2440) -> 1.30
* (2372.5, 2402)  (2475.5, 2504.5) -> 1.39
